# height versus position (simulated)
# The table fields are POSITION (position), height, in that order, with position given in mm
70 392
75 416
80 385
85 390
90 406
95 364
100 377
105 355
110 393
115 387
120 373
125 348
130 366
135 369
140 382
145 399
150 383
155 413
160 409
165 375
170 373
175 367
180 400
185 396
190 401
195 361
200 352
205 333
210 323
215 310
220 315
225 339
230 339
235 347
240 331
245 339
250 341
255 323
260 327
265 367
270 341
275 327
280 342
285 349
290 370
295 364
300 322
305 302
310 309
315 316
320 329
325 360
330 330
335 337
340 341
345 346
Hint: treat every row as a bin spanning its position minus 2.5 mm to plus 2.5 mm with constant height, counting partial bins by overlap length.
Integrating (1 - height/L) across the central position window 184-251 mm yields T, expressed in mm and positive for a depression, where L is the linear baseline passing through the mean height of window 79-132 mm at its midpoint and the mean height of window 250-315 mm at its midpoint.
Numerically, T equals 1.4 mm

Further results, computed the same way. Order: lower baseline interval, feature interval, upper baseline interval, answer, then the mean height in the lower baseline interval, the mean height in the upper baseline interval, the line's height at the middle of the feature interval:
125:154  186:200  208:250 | -1.1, 379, 331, 350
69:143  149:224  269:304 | -0.5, 380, 343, 364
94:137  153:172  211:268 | -1.9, 370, 334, 357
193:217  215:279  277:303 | 1.2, 336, 348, 342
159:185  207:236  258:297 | 3.1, 384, 348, 368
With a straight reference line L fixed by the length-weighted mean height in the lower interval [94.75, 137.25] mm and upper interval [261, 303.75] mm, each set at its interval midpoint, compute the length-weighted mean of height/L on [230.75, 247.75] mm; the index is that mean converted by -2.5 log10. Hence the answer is 0.041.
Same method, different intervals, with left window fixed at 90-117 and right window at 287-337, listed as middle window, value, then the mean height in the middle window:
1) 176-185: -0.09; 393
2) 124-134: 0.04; 360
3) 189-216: 0.04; 346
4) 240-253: 0.03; 338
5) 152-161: -0.12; 410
